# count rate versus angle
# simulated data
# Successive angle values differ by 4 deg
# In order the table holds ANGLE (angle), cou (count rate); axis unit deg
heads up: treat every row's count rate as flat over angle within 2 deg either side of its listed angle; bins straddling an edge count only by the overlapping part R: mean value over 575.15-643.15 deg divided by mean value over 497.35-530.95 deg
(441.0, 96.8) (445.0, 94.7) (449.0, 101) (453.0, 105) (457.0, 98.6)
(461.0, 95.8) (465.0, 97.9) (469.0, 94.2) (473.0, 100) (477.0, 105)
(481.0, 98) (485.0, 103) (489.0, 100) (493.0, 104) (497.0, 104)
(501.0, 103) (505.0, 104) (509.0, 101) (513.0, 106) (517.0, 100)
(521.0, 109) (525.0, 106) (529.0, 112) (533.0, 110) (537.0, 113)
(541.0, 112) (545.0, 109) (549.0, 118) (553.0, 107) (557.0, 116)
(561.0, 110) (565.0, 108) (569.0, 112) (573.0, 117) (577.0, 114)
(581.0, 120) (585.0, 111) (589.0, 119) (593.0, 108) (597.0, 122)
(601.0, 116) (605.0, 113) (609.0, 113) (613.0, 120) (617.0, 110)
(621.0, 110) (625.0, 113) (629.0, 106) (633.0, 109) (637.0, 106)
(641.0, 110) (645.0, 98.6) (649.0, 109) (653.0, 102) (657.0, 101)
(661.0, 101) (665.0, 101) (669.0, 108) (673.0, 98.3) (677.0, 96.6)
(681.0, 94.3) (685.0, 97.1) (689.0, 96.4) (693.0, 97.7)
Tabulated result 1.1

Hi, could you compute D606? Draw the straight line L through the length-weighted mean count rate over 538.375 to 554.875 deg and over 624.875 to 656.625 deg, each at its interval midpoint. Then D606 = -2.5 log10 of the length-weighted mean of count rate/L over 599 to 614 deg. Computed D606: -0.07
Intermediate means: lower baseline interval 112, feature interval 115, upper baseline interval 106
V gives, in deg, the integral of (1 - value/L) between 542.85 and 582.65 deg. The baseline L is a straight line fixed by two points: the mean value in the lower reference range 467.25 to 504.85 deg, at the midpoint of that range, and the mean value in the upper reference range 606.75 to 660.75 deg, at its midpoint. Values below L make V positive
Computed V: -3.1 deg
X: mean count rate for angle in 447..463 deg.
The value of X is 100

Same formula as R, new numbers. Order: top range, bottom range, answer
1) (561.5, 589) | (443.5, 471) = 1.16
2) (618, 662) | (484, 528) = 1.02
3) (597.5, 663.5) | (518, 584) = 0.97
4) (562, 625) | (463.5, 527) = 1.12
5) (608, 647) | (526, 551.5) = 0.98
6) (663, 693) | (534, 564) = 0.88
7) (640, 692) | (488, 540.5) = 0.95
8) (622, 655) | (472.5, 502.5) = 1.04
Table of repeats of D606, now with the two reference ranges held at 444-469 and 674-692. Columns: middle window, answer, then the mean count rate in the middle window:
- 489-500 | -0.053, 103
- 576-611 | -0.184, 115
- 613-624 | -0.157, 112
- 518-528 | -0.098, 107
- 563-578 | -0.157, 113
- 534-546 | -0.142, 111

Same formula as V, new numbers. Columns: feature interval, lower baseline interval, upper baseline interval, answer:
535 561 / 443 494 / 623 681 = -2.8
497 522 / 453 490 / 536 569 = 0.4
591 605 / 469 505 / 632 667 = -1.6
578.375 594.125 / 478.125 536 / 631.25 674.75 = -1.6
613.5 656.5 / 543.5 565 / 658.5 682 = -1.6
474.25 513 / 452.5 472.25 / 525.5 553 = 0.3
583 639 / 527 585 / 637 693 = -3.0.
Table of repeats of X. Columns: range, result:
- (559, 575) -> 112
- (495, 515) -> 104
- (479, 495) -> 101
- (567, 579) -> 114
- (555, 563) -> 113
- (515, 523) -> 104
